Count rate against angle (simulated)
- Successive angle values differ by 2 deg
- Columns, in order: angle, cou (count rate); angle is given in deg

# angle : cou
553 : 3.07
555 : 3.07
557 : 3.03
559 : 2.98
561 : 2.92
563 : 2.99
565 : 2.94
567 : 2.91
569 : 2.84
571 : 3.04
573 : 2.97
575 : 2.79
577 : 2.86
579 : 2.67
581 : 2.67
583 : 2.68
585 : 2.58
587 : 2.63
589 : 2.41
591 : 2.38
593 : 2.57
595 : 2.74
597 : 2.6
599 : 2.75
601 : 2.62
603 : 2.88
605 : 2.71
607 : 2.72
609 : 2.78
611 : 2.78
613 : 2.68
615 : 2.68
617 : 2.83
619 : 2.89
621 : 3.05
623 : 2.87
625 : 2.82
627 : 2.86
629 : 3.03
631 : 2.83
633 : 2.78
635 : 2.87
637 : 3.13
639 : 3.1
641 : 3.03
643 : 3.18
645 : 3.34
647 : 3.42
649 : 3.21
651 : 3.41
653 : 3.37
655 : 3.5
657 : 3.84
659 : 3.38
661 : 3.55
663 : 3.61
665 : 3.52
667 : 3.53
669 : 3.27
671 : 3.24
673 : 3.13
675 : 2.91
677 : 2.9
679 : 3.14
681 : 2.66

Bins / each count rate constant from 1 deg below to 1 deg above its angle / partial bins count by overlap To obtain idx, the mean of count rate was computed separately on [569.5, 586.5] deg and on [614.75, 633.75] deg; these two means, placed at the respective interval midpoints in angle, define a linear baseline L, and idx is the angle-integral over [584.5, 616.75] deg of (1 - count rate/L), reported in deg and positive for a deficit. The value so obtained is 1.9 deg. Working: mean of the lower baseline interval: 2.78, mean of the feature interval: 2.66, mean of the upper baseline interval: 2.87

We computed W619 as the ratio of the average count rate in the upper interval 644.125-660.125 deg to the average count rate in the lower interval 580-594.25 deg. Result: 1.3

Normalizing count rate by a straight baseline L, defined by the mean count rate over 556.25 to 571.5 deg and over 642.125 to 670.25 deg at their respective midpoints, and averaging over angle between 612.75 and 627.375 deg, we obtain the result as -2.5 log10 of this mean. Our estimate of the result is 0.14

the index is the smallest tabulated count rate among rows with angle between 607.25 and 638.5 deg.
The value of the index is 2.68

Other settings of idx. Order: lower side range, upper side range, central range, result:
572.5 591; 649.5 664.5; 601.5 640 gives 3.1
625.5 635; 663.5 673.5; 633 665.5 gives -2.1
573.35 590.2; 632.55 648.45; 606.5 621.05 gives 0.6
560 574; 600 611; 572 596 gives 1.6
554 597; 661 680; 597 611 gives 0.9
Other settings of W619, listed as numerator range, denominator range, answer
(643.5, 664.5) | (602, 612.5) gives 1.25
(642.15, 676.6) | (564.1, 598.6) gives 1.24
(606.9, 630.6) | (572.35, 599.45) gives 1.07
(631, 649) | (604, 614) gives 1.13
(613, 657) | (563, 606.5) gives 1.12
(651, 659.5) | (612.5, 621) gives 1.25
